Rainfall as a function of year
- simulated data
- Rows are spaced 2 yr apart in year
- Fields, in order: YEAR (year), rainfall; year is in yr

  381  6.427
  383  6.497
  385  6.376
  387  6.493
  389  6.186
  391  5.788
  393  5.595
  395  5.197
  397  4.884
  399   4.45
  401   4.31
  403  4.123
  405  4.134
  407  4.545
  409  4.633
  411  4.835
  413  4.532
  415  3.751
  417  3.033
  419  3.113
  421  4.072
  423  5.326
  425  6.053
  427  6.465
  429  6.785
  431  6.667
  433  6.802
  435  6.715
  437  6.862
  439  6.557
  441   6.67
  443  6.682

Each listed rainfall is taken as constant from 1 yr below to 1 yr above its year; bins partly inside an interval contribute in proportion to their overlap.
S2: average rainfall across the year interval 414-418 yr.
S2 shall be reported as 3.39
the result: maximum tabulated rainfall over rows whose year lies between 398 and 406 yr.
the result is 4.45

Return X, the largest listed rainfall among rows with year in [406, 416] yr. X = 4.835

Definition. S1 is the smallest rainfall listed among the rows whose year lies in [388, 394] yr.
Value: 5.595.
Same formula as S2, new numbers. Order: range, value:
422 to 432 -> 6.26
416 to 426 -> 4.32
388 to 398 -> 5.53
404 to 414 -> 4.54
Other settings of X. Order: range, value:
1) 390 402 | 5.788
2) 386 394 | 6.493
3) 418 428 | 6.465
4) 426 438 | 6.862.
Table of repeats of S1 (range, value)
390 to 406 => 4.123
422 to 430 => 5.326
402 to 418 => 3.033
